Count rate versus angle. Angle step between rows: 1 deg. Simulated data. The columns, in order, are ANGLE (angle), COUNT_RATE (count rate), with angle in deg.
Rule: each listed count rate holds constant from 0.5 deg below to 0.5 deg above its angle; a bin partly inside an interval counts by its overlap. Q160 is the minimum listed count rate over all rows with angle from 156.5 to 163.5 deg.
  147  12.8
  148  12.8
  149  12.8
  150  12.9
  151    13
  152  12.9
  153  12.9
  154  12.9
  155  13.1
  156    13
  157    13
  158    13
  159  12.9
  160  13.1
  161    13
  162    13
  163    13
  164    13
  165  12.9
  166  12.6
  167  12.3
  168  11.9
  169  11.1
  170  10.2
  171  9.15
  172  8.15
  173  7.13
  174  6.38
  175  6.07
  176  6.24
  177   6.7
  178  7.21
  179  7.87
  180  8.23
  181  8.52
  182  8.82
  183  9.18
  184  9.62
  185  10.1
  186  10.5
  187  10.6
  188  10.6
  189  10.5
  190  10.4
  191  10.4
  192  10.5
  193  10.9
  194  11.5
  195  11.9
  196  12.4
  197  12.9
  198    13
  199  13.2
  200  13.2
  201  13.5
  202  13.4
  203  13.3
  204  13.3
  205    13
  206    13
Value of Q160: 12.9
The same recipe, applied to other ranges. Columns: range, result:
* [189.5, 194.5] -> 10.4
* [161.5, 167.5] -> 12.3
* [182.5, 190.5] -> 9.18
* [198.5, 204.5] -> 13.2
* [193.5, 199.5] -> 11.5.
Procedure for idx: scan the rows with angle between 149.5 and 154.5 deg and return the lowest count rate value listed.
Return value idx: 12.9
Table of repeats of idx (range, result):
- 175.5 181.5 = 6.24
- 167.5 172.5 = 8.15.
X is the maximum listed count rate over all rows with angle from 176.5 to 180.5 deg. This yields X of 8.23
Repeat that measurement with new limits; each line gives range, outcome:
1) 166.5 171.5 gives 12.3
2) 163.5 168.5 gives 13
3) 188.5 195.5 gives 11.9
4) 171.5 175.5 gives 8.15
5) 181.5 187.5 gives 10.6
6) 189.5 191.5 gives 10.4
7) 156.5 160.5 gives 13.1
